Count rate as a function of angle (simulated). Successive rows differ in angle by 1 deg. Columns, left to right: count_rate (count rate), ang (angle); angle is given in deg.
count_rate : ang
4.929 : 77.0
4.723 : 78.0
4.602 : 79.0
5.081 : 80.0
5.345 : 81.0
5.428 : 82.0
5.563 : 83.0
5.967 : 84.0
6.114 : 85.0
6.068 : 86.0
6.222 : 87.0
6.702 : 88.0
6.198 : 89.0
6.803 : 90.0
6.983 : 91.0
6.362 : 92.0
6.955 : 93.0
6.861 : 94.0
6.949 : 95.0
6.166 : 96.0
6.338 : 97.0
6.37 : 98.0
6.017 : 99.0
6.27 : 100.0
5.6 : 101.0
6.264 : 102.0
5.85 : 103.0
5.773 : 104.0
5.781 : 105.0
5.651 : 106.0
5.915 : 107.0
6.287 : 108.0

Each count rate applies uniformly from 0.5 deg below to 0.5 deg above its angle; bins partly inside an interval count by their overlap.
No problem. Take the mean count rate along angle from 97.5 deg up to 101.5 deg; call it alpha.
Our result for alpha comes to 6.06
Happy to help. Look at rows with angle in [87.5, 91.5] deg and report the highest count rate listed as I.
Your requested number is 6.983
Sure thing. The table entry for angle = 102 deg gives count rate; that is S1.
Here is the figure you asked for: 6.264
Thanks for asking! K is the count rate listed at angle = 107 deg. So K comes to 5.915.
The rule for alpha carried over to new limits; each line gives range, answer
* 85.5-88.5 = 6.33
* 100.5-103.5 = 5.9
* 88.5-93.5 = 6.66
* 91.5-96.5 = 6.66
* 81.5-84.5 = 5.65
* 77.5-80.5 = 4.8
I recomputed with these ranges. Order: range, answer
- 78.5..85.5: 6.114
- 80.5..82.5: 5.428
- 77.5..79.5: 4.723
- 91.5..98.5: 6.955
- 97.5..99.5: 6.37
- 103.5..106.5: 5.781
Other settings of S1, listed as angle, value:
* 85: 6.114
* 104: 5.773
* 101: 5.6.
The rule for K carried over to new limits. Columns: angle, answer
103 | 5.85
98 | 6.37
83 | 5.563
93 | 6.955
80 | 5.081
